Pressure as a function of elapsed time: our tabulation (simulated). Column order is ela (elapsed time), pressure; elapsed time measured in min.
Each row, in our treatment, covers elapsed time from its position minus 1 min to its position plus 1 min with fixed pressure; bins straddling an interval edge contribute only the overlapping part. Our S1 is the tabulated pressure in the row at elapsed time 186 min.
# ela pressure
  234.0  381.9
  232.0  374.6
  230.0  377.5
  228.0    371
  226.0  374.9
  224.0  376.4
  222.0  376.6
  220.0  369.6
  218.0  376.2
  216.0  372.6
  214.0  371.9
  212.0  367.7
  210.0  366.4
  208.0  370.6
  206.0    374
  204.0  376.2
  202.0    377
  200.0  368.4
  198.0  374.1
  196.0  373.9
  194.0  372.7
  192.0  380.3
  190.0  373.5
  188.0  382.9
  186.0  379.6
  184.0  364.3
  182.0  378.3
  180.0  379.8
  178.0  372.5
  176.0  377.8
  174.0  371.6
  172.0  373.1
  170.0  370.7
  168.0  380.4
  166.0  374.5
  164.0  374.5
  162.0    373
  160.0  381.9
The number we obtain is 379.6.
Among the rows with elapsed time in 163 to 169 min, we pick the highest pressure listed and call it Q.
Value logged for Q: 380.4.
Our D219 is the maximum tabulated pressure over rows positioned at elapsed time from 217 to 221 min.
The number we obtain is 376.2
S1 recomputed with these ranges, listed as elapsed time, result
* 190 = 373.5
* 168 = 380.4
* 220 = 369.6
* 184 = 364.3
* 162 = 373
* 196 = 373.9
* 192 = 380.3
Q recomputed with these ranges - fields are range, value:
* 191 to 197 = 380.3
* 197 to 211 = 377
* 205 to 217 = 374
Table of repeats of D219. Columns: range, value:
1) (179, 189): 382.9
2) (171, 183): 379.8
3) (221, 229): 376.6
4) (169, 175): 373.1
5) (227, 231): 377.5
